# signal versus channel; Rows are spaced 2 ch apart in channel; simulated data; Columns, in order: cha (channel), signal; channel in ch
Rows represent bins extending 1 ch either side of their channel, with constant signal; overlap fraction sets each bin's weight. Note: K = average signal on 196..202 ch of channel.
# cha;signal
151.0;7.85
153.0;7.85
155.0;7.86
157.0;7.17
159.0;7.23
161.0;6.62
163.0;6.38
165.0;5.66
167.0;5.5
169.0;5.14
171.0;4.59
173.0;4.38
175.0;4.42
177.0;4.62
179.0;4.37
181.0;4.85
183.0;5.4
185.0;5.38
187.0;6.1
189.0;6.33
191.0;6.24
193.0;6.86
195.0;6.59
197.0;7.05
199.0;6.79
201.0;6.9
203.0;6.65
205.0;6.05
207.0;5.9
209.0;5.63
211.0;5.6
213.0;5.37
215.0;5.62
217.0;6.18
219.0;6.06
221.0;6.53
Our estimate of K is 6.91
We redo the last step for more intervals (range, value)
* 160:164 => 6.5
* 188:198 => 6.61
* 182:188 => 5.63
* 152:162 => 7.35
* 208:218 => 5.68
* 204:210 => 5.86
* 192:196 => 6.72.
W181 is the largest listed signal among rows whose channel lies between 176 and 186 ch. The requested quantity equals 5.4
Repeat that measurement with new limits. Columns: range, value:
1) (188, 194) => 6.86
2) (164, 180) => 5.66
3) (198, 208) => 6.9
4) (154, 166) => 7.86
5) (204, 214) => 6.05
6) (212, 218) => 6.18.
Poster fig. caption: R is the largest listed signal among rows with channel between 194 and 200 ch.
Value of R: 7.05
